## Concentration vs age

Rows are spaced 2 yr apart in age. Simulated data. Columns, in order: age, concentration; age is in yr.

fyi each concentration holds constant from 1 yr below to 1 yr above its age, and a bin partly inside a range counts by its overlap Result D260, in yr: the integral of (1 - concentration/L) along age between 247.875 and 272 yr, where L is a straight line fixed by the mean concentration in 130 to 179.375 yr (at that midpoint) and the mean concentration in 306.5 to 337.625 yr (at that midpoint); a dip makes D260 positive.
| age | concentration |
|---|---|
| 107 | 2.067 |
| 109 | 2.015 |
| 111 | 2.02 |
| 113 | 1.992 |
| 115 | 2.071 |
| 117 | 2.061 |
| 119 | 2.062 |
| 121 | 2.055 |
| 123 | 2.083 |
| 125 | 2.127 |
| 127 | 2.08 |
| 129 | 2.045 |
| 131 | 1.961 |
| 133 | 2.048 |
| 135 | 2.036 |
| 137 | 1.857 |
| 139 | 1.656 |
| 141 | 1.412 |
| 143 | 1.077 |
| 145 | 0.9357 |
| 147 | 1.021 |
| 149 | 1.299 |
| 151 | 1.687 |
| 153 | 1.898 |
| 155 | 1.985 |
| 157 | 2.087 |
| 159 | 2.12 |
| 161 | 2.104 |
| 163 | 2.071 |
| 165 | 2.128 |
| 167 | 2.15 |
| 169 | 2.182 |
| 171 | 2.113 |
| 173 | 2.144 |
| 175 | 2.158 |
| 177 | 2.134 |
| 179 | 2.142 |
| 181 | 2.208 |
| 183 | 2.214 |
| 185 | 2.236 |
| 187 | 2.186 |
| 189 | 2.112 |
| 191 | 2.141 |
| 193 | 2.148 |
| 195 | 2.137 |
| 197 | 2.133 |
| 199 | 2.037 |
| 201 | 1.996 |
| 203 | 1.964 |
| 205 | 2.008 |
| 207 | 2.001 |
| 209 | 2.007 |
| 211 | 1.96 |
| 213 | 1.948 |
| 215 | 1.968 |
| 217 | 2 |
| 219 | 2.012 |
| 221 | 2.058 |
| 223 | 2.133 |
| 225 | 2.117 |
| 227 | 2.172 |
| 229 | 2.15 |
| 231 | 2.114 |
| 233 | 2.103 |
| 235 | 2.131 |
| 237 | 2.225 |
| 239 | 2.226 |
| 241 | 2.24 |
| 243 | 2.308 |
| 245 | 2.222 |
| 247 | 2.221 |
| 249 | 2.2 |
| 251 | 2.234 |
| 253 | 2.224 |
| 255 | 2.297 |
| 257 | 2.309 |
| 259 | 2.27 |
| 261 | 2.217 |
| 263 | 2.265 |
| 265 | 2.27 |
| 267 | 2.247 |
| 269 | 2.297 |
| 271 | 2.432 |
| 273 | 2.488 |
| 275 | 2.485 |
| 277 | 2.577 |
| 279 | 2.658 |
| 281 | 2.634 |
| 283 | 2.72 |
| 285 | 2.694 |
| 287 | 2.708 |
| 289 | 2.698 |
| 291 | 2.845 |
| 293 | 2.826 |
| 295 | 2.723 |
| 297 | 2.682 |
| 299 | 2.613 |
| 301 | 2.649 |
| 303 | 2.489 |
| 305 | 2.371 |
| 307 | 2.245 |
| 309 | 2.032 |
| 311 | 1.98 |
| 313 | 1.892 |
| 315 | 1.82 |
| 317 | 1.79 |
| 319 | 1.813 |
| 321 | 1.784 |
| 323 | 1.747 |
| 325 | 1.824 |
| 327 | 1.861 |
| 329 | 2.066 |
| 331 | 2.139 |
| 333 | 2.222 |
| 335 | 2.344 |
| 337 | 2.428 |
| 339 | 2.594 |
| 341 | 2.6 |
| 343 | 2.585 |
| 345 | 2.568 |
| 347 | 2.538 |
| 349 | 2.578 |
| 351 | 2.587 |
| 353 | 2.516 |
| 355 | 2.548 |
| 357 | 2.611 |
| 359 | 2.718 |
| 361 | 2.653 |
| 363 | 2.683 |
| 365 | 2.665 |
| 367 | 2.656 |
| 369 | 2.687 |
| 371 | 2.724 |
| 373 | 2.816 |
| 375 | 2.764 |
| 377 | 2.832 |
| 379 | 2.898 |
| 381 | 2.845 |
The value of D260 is -4.1 yr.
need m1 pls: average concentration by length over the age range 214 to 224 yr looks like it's 2.03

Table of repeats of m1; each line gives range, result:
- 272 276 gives 2.49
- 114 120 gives 2.06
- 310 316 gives 1.9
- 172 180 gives 2.14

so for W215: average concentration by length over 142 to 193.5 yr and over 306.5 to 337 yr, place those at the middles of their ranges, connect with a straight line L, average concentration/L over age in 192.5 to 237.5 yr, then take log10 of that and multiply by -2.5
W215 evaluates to -0.06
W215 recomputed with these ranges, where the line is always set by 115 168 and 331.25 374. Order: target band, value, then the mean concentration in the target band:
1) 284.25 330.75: 0.07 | 2.26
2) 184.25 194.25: -0.08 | 2.16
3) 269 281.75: -0.09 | 2.52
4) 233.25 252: -0.01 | 2.22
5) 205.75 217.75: 0.06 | 1.98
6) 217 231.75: 0.02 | 2.1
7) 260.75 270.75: 0.00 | 2.28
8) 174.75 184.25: -0.10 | 2.17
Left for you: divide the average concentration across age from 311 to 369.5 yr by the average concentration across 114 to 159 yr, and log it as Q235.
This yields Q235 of 1.29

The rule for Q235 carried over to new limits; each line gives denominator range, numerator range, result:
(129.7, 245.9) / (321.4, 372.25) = 1.22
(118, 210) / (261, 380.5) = 1.24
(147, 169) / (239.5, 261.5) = 1.17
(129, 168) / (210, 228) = 1.15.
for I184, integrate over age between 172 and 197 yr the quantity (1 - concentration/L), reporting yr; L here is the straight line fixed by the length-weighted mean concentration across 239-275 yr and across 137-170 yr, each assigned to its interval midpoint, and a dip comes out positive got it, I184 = -3.4 yr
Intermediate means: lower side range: 1.74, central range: 2.16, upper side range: 2.28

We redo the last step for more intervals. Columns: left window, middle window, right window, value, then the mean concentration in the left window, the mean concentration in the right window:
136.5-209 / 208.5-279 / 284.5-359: -2.32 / 1.94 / 2.35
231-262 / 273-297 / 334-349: -3.39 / 2.22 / 2.53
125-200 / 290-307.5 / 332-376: -1.51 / 1.95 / 2.59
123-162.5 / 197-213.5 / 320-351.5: -0.56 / 1.77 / 2.27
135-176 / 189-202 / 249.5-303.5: -0.40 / 1.81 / 2.5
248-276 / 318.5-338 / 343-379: 3.95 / 2.3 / 2.66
